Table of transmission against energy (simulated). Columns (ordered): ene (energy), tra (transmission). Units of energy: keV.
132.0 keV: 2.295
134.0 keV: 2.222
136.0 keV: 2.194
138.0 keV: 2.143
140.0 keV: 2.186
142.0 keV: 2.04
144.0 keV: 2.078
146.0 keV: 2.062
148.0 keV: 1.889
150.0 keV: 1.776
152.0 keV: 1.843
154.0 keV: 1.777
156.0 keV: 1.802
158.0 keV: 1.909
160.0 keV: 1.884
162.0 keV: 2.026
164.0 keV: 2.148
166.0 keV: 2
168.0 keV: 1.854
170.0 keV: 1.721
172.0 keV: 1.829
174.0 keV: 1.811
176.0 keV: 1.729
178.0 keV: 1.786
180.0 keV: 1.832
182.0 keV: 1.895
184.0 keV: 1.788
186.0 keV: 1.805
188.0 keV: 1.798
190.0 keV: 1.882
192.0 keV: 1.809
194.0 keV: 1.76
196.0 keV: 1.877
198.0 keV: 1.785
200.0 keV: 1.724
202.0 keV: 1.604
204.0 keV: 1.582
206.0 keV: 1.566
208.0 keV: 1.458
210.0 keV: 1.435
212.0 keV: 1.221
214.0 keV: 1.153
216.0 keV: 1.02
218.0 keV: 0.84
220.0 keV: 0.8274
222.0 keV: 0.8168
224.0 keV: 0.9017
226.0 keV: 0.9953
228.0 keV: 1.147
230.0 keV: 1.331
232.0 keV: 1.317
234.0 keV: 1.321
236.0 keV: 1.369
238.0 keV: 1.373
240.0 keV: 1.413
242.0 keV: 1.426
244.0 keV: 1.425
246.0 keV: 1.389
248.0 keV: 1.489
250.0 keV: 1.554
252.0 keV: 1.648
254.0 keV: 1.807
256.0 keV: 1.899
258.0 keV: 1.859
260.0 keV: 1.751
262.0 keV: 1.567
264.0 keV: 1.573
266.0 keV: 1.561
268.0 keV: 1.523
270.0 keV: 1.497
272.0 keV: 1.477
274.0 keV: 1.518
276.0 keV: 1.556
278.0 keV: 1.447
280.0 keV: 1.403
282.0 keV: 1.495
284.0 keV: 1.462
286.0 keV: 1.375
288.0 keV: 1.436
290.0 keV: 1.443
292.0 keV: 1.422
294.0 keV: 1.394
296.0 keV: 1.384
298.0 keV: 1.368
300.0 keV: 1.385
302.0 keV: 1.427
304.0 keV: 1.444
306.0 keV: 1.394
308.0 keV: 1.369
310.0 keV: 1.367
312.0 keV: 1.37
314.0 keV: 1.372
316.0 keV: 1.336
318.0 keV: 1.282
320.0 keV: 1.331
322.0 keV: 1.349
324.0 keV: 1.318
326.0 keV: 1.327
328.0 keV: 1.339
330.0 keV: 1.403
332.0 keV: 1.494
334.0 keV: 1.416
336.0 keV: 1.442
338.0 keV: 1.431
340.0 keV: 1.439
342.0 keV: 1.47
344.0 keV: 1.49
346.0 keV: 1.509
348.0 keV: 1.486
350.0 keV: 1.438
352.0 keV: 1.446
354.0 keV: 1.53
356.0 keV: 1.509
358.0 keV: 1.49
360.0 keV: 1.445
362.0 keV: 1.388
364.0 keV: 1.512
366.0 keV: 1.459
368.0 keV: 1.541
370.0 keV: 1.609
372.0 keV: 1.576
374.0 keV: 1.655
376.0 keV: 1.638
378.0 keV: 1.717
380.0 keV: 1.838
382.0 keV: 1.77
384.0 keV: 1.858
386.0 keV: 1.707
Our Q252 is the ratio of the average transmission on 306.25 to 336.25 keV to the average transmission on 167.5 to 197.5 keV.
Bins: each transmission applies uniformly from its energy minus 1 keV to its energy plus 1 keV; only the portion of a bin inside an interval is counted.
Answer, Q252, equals 0.8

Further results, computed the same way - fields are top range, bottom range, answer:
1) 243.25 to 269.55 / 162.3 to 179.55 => 0.87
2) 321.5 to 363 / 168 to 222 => 0.91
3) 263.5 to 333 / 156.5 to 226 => 0.88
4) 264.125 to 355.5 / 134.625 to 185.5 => 0.74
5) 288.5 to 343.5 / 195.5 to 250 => 1.05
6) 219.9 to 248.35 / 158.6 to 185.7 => 0.67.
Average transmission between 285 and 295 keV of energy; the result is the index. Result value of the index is 1.41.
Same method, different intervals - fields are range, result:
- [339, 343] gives 1.45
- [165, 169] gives 1.93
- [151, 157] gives 1.81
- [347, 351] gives 1.46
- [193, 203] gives 1.75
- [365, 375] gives 1.57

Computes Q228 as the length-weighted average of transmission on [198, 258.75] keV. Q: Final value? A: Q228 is 1.37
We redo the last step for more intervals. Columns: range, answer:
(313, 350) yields 1.4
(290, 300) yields 1.4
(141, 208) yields 1.83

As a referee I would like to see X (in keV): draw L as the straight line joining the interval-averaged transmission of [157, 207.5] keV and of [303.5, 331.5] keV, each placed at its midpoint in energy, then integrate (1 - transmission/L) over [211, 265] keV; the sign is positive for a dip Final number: 8.8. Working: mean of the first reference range 1.81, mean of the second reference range 1.36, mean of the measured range 1.35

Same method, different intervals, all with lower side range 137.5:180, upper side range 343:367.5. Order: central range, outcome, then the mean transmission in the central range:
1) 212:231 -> 8.1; 1.02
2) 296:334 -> 4.7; 1.37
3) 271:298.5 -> 3.2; 1.44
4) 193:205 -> 0.7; 1.72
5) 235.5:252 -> 2.7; 1.44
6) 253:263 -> -0.5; 1.78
